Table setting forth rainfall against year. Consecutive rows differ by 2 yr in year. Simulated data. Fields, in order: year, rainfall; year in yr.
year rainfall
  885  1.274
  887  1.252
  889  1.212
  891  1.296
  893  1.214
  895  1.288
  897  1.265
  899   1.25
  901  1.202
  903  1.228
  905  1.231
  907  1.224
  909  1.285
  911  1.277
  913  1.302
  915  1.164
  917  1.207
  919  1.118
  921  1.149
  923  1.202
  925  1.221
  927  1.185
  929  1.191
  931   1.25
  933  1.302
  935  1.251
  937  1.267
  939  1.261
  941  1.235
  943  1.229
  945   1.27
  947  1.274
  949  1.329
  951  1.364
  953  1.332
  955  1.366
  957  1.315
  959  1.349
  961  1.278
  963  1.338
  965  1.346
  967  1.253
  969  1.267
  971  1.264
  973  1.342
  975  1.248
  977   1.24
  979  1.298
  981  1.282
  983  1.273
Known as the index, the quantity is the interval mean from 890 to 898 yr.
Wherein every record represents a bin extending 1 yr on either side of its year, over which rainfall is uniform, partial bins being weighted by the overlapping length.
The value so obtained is 1.27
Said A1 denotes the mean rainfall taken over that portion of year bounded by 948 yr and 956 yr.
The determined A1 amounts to 1.35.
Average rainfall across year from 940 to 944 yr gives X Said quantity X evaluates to 1.23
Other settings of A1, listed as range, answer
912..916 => 1.23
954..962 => 1.33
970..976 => 1.28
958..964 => 1.32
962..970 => 1.3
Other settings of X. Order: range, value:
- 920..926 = 1.19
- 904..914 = 1.26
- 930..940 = 1.27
